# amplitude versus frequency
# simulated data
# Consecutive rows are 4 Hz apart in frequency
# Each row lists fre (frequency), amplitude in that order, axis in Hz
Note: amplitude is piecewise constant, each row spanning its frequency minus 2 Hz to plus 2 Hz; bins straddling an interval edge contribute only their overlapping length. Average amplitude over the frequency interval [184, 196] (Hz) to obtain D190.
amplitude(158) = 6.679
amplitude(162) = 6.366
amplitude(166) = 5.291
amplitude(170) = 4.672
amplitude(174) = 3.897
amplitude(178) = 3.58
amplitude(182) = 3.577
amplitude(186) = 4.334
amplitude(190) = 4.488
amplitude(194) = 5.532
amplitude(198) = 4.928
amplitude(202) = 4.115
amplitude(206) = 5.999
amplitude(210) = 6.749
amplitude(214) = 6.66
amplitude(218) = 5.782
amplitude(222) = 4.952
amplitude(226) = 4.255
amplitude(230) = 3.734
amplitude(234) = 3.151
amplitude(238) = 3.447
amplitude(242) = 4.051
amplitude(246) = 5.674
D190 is 4.78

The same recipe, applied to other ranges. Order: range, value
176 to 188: 3.83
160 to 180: 4.76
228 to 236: 3.44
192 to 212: 5.46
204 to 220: 6.3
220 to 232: 4.31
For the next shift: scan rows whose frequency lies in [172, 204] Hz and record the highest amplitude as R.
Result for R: 5.532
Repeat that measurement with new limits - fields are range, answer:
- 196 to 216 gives 6.749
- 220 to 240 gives 4.952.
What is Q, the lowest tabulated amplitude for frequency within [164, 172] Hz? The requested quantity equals 4.672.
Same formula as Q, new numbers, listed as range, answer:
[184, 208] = 4.115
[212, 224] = 4.952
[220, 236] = 3.151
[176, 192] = 3.577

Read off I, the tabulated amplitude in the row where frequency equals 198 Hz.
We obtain 4.928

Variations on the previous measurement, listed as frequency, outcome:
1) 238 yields 3.447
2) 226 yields 4.255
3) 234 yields 3.151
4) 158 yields 6.679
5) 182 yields 3.577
